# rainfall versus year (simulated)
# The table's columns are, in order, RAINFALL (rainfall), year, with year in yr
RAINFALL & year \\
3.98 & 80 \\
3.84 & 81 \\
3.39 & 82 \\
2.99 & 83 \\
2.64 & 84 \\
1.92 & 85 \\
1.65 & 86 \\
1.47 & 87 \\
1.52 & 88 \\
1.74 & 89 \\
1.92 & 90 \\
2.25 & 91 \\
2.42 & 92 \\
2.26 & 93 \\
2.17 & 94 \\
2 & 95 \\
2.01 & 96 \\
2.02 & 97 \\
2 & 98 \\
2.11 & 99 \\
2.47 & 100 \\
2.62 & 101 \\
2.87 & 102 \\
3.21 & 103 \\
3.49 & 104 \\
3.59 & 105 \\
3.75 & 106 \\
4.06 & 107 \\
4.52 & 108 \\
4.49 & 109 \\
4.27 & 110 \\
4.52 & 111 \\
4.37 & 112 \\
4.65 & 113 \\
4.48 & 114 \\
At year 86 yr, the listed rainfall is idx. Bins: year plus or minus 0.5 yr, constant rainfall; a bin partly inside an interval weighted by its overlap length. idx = 1.65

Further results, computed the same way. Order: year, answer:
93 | 2.26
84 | 2.64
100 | 2.47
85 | 1.92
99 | 2.11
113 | 4.65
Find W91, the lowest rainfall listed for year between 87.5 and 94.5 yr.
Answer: 1.52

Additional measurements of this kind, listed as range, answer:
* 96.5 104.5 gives 2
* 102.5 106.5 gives 3.21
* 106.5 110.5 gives 4.06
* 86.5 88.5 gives 1.47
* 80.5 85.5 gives 1.92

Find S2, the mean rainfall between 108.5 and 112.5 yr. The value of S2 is 4.41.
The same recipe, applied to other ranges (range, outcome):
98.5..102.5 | 2.52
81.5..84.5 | 3.01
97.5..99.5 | 2.05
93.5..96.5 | 2.06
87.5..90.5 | 1.73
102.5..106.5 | 3.51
